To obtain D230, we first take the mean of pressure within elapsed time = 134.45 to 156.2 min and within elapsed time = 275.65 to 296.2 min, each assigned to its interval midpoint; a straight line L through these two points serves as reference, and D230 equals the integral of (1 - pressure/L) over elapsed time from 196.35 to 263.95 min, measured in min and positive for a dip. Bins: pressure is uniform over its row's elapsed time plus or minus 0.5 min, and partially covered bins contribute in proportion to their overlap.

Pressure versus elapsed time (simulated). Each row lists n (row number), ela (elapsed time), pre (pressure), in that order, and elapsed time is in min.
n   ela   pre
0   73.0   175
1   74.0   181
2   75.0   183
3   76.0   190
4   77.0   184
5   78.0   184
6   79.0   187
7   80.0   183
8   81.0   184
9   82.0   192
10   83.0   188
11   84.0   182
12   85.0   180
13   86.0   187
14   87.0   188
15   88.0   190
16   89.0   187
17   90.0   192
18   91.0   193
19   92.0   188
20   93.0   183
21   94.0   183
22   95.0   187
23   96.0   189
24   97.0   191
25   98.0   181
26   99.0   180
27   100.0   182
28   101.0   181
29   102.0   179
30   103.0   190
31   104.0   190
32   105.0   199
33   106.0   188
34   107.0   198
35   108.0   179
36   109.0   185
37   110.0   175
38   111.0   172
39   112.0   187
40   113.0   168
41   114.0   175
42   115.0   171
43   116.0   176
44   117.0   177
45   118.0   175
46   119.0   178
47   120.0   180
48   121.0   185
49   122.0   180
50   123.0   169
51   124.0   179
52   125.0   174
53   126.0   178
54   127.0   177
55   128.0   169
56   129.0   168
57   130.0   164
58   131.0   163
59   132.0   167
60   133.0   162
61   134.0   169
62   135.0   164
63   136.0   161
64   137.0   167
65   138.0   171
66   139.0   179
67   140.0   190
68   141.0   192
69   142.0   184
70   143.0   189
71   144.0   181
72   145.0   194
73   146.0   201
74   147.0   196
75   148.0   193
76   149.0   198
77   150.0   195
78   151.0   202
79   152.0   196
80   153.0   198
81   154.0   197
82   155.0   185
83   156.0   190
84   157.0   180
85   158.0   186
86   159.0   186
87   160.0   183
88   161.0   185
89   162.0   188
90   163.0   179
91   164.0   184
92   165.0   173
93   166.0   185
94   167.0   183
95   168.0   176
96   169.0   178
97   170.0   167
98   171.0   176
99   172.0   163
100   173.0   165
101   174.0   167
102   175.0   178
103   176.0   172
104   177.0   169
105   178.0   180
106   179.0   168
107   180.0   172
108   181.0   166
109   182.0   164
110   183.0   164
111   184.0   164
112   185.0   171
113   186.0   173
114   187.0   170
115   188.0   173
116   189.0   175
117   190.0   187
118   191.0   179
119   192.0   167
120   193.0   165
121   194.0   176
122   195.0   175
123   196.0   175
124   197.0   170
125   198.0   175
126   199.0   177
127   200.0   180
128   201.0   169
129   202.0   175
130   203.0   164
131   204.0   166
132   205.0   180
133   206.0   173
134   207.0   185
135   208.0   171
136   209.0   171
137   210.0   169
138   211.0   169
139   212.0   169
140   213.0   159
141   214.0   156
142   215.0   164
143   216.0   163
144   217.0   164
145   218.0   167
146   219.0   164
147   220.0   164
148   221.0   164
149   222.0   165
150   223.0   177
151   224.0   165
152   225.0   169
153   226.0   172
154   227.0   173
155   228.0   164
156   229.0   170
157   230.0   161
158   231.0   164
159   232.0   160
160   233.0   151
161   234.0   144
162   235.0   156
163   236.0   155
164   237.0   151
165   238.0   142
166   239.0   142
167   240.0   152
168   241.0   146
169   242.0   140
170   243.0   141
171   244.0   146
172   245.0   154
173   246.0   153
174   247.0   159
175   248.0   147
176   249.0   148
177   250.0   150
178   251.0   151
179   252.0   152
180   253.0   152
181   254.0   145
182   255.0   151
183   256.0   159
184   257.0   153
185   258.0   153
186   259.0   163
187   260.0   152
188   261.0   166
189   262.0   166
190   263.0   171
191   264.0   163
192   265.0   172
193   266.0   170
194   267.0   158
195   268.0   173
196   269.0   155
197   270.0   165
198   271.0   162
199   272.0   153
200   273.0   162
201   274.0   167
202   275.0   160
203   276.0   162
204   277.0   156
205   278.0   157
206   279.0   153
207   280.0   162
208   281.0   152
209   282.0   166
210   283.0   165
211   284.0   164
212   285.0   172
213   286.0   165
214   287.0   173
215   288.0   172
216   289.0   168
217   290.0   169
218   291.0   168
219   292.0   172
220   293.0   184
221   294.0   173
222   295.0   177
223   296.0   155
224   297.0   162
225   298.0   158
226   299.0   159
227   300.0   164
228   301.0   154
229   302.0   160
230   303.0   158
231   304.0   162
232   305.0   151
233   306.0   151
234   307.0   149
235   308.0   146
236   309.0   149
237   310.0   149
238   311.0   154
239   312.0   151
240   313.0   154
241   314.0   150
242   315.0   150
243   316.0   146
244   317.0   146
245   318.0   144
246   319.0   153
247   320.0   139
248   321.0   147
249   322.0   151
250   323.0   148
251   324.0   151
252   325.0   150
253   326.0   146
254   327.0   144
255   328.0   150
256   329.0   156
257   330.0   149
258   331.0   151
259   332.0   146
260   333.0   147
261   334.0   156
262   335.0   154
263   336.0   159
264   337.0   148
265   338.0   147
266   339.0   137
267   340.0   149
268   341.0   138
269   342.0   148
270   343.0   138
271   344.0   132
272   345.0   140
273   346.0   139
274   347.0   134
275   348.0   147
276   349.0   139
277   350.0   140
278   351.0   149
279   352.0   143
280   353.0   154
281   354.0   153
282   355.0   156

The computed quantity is 5.3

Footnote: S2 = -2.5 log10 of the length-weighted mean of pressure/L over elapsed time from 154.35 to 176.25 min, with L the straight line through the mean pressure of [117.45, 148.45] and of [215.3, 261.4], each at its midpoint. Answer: -0.05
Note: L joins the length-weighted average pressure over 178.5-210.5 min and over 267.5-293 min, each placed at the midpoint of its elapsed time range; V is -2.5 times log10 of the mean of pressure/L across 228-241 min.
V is 0.10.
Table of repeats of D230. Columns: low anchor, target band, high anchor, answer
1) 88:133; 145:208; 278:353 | -2.5 min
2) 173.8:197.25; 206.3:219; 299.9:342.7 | 0.0 min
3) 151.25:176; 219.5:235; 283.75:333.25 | 0.6 min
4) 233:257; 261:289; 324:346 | -2.8 min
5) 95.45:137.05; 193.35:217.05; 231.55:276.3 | -1.1 min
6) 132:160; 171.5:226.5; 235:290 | 0.8 min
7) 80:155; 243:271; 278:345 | 0.9 min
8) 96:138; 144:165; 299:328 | -2.2 min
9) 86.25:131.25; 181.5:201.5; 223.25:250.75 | -1.0 min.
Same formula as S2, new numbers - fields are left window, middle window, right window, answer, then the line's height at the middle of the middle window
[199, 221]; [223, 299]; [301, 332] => 0.00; 160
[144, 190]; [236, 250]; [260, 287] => 0.14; 168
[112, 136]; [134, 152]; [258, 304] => -0.09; 172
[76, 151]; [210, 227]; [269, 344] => 0.01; 168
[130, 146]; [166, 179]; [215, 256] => -0.03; 169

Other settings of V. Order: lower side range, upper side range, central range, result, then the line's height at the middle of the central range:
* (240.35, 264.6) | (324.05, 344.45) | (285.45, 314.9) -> -0.07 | 150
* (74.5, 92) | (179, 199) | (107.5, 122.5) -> 0.03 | 182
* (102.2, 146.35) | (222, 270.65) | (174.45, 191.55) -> -0.03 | 168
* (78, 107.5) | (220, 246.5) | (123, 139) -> 0.06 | 179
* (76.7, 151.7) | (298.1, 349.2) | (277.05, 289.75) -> -0.06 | 155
